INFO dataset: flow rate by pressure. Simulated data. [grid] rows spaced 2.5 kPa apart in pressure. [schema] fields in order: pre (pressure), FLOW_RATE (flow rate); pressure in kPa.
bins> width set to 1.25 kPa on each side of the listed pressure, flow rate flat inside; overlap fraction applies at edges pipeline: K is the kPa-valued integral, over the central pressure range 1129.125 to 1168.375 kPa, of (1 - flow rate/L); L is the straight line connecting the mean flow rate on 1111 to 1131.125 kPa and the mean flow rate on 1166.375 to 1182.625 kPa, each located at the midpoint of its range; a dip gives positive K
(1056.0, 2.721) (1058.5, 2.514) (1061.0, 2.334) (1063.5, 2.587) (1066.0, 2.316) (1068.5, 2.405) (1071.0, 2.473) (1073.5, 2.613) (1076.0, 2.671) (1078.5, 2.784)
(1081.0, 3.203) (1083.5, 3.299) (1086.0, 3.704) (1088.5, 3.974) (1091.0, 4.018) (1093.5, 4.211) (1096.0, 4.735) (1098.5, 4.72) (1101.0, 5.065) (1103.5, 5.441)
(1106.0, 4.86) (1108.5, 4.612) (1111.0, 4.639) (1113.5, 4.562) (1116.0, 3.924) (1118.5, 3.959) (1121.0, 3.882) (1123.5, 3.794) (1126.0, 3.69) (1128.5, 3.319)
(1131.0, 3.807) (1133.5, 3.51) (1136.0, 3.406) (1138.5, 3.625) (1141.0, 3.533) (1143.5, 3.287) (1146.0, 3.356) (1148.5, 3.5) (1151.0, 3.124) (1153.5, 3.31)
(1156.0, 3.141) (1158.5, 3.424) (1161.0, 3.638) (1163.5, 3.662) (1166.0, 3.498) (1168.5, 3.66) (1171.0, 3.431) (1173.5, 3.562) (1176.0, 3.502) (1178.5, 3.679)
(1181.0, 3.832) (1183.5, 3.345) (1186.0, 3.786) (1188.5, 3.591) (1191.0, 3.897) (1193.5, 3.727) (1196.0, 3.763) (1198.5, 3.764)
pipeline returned 3.1 kPa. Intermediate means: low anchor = 3.92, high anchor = 3.6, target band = 3.46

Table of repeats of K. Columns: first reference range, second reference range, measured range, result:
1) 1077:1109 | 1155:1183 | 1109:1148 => 1.3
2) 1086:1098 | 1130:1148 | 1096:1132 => -4.0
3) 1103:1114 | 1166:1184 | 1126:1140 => 2.6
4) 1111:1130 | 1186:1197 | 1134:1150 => 1.7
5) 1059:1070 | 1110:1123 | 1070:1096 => -2.6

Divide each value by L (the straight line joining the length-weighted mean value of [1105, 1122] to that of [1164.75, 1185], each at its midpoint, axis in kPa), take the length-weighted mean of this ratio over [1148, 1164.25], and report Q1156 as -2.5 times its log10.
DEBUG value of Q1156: 0.13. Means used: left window 4.35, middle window 3.39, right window 3.57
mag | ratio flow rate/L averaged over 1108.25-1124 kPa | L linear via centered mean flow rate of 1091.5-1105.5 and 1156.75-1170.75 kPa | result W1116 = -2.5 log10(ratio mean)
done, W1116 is 0.07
